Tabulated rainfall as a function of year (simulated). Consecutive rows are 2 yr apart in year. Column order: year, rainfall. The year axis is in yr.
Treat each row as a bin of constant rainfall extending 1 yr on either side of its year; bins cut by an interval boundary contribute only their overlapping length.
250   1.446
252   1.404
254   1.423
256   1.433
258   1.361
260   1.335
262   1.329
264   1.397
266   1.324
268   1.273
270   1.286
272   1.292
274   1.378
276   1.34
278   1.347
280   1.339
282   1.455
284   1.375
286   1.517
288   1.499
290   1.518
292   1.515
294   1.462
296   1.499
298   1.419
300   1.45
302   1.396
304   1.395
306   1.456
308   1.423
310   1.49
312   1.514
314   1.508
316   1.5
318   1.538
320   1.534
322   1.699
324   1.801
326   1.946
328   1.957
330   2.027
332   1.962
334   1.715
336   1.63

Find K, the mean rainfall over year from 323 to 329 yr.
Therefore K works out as 1.9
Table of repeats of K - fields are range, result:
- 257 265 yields 1.36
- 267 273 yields 1.28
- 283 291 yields 1.48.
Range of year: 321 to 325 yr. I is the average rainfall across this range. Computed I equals 1.75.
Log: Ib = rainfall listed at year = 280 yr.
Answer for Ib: 1.339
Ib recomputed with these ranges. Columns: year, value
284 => 1.375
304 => 1.395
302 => 1.396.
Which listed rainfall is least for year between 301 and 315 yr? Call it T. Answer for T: 1.395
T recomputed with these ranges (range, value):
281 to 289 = 1.375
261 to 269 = 1.273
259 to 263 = 1.329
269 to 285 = 1.286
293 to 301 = 1.419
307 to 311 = 1.423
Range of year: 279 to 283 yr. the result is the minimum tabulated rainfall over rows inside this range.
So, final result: 1.339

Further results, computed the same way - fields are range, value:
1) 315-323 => 1.5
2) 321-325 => 1.699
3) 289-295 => 1.462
